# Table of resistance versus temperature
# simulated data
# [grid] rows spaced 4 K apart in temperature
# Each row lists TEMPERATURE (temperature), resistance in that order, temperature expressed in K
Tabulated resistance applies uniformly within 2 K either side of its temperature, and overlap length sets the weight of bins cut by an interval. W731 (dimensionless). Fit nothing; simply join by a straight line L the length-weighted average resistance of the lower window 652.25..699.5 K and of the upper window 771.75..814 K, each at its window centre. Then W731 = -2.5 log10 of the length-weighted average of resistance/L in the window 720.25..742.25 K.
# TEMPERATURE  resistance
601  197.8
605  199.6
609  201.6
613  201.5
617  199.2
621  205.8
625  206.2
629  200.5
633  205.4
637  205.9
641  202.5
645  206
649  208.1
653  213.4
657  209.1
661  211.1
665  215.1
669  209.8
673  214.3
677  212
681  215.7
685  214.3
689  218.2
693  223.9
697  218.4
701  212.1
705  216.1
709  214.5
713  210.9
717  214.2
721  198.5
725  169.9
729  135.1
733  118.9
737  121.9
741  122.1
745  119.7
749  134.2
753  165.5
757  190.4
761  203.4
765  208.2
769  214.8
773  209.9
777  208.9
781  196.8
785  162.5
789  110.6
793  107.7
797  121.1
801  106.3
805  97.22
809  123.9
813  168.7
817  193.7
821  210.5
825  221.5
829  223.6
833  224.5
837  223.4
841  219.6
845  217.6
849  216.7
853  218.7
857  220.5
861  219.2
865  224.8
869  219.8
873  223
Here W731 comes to 0.27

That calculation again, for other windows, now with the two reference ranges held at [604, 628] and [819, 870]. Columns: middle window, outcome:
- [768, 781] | 0.03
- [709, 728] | 0.07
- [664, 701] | -0.04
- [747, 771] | 0.15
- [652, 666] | -0.03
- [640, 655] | -0.02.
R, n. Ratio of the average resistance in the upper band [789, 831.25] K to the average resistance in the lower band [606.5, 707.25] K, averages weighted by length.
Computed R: 0.74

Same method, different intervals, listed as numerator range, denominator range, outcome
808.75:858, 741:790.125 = 1.19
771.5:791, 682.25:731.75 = 0.87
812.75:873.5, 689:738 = 1.14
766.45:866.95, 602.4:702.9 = 0.89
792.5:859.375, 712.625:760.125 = 1.17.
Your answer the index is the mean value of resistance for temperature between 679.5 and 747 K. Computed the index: 185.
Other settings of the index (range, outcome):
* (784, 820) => 134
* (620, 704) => 211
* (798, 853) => 188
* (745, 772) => 182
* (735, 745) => 122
